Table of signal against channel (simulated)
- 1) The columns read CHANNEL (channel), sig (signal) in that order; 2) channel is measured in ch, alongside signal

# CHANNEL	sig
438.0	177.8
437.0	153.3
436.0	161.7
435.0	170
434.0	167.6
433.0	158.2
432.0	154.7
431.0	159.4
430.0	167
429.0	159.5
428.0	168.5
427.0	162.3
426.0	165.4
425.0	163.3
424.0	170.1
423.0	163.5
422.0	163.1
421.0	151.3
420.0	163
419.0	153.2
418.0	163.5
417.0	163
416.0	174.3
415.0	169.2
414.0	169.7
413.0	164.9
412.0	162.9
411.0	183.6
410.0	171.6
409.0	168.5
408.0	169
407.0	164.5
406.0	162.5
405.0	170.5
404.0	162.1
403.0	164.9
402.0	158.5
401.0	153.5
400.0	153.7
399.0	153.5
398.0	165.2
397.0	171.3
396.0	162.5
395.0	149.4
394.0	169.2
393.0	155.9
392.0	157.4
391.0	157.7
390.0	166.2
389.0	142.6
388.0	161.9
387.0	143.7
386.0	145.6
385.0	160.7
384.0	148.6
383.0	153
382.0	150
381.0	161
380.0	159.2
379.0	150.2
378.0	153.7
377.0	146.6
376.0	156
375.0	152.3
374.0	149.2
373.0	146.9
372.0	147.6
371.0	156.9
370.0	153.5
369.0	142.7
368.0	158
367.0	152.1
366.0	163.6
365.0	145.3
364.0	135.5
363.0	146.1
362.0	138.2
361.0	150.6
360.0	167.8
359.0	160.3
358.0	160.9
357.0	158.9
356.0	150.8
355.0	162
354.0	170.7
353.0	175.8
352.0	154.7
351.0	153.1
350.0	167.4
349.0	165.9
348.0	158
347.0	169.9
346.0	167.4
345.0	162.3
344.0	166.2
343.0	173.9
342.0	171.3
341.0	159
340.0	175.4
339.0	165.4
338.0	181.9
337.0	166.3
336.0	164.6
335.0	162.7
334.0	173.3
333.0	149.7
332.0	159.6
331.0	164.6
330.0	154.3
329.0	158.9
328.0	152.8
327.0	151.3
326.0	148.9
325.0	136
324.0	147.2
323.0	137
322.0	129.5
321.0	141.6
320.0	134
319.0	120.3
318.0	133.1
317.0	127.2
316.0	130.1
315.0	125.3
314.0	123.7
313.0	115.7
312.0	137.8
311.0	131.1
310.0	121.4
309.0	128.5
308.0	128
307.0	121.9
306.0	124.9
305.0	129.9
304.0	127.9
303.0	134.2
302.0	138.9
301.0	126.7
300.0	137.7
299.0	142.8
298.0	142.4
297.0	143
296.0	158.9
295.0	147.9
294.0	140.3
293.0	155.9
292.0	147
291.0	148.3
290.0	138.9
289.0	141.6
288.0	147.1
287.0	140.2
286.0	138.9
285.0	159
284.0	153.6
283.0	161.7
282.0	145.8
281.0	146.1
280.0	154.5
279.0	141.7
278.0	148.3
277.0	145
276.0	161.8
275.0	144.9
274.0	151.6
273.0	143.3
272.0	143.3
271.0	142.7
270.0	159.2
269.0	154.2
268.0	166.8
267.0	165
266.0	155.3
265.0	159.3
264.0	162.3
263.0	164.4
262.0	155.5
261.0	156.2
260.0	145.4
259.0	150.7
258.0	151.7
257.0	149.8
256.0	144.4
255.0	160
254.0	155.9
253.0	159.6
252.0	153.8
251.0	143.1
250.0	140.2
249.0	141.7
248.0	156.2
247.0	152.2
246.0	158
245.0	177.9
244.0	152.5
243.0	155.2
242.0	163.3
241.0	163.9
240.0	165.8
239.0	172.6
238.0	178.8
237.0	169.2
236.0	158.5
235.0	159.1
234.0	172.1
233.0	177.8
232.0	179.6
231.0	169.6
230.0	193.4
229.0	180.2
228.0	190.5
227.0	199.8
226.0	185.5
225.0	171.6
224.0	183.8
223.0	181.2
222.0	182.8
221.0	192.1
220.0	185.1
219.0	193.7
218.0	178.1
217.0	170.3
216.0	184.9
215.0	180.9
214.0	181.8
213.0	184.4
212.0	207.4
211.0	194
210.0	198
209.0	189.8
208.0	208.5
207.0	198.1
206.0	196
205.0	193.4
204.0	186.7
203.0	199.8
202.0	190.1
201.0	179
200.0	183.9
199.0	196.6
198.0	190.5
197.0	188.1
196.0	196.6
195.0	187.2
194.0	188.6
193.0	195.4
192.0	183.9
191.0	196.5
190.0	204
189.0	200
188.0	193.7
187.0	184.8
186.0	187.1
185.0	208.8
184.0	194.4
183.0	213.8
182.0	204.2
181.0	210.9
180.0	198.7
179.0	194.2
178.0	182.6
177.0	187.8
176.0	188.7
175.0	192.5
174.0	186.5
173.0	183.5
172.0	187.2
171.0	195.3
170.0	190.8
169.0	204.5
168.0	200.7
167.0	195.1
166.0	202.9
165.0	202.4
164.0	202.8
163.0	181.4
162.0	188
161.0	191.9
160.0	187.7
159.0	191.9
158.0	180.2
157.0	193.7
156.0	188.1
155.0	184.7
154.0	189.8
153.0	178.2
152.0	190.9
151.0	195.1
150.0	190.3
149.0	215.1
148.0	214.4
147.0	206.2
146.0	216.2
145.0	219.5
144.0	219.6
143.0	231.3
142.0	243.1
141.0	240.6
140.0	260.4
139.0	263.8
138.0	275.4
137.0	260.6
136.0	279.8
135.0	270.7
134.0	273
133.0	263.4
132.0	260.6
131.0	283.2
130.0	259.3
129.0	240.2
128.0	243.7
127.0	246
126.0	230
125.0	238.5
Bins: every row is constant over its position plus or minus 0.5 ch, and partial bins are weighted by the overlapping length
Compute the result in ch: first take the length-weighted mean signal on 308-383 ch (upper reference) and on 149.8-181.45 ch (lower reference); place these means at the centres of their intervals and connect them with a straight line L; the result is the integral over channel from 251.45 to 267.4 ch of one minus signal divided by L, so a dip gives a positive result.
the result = 1.4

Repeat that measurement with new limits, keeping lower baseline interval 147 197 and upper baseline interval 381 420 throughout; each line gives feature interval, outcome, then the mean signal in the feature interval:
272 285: 2.1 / 150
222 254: 2.9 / 168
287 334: 9.4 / 139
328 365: 1.6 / 161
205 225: -0.1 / 189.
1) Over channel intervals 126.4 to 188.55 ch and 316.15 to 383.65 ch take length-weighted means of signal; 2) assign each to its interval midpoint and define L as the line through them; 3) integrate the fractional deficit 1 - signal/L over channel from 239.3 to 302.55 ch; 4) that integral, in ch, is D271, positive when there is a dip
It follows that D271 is 9.8 ch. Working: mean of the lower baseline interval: 213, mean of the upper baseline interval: 155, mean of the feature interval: 151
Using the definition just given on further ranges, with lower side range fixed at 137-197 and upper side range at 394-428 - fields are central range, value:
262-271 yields 1.30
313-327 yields 3.51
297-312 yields 4.05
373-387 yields 1.37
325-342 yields 1.42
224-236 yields 0.80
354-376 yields 2.35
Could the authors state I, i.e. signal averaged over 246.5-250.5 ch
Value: 148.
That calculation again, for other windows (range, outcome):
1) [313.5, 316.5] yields 126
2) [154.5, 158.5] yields 187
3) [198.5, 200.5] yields 190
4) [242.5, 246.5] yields 161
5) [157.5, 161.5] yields 188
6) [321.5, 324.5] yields 138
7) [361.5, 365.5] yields 141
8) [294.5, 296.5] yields 153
